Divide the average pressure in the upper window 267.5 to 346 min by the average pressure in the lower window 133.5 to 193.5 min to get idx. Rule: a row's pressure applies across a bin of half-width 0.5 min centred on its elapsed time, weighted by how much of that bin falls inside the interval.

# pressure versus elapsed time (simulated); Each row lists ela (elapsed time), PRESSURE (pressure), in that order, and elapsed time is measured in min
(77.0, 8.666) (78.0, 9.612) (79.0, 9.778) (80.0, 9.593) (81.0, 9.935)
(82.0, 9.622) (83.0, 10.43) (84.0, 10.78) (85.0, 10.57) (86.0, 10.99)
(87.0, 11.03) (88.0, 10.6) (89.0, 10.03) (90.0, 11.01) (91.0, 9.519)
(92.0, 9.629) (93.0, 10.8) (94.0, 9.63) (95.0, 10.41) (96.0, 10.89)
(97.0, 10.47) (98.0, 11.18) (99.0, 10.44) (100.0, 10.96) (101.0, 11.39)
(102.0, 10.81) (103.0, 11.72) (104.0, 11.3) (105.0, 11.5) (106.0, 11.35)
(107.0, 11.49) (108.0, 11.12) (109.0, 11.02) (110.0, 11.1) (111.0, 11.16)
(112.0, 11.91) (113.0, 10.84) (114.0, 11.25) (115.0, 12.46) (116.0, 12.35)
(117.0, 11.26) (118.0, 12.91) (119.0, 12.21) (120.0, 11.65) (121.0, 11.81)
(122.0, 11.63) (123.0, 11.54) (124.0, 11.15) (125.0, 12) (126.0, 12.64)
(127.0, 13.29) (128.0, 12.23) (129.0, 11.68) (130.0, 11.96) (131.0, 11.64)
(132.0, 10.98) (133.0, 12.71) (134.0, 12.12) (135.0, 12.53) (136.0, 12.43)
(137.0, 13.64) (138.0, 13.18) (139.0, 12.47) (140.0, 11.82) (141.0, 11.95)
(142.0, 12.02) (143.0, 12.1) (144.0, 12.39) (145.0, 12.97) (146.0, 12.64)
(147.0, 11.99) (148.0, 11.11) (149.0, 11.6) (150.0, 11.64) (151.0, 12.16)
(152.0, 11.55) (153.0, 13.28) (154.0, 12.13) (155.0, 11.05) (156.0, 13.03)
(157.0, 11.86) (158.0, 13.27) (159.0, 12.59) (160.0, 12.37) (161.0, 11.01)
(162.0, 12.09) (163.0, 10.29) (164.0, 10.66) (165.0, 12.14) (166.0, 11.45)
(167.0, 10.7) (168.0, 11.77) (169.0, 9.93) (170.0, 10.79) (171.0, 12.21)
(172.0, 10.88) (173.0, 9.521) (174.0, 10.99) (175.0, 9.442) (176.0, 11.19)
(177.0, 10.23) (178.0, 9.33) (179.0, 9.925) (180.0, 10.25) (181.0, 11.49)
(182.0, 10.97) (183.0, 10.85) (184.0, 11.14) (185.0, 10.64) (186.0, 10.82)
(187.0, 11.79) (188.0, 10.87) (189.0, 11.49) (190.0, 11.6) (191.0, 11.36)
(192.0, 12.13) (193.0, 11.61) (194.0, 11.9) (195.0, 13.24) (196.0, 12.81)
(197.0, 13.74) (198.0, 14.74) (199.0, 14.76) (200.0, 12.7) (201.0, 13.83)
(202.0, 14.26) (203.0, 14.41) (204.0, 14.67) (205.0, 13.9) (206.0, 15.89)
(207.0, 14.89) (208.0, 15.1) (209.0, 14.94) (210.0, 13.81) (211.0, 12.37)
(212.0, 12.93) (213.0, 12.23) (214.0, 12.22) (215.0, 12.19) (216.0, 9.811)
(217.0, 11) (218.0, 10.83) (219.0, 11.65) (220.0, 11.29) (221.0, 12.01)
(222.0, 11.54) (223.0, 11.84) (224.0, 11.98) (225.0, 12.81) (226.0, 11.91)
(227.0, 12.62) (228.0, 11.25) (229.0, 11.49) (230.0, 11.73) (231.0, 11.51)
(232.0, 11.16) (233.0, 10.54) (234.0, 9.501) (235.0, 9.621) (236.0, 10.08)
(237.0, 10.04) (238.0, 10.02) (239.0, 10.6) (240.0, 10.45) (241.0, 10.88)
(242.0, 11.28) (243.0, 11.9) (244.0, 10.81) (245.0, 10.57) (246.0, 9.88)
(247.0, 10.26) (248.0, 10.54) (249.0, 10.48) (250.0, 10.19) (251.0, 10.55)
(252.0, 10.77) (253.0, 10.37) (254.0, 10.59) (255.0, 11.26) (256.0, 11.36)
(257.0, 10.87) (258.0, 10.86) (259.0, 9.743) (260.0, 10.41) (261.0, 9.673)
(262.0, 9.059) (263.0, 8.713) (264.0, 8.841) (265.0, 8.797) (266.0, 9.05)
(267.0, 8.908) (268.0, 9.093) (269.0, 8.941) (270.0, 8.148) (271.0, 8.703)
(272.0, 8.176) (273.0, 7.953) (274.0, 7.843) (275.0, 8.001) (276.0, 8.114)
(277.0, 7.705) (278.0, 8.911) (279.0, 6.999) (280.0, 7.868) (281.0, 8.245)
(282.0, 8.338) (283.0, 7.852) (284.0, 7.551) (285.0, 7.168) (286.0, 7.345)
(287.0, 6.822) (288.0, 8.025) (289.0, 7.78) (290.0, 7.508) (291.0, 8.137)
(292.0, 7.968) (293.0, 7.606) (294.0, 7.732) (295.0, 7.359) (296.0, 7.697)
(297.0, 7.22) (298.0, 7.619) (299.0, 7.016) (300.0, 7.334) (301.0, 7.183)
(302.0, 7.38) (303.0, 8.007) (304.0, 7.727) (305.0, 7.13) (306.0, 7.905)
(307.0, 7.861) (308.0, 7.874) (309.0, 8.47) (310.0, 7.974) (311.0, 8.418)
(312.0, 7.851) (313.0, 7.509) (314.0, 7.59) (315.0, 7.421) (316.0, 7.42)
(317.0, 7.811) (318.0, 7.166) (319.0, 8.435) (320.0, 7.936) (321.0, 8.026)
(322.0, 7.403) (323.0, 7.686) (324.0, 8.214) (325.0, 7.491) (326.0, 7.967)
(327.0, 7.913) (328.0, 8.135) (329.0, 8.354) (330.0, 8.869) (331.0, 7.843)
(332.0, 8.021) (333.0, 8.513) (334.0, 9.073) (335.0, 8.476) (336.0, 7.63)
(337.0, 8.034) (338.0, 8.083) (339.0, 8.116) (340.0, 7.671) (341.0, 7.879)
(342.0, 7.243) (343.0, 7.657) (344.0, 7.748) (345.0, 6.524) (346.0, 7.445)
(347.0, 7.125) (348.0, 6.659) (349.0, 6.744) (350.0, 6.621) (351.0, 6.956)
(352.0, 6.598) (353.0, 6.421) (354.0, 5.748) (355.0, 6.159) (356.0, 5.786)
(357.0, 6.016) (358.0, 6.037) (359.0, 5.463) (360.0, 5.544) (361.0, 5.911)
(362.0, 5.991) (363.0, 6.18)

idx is 0.7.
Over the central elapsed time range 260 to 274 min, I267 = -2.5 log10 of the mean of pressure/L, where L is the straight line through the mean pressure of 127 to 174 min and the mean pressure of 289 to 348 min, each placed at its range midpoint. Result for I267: 0.03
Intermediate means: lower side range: 11.9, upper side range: 7.77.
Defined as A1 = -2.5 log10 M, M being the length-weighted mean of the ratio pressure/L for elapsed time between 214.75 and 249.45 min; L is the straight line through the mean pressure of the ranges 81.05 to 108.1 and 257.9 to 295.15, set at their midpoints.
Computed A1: -0.234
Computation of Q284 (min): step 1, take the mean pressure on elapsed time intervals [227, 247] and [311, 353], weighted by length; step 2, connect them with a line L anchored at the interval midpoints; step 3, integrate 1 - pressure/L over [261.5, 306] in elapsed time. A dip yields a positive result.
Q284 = 6.3 min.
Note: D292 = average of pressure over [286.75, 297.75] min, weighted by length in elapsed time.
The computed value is 7.64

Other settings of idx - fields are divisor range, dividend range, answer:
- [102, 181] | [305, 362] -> 0.64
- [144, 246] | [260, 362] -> 0.65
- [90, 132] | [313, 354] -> 0.67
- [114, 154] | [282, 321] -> 0.63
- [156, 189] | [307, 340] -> 0.72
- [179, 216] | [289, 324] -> 0.61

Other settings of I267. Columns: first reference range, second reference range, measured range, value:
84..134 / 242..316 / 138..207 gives -0.162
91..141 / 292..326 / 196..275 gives -0.214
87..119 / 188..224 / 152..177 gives 0.063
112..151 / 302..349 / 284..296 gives 0.135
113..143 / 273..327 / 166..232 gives -0.171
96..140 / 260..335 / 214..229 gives -0.211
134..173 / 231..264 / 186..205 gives -0.147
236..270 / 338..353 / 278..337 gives 0.076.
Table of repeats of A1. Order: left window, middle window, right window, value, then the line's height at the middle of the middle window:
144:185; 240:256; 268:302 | -0.201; 8.89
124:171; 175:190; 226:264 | 0.070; 11.5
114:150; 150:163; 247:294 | -0.051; 11.5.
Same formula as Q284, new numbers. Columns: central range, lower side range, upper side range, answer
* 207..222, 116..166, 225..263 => -1.8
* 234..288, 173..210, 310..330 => 3.1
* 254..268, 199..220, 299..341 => 1.2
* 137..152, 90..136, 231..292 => -1.6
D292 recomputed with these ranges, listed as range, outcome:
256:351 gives 8.01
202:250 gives 11.8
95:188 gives 11.6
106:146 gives 12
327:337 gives 8.29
